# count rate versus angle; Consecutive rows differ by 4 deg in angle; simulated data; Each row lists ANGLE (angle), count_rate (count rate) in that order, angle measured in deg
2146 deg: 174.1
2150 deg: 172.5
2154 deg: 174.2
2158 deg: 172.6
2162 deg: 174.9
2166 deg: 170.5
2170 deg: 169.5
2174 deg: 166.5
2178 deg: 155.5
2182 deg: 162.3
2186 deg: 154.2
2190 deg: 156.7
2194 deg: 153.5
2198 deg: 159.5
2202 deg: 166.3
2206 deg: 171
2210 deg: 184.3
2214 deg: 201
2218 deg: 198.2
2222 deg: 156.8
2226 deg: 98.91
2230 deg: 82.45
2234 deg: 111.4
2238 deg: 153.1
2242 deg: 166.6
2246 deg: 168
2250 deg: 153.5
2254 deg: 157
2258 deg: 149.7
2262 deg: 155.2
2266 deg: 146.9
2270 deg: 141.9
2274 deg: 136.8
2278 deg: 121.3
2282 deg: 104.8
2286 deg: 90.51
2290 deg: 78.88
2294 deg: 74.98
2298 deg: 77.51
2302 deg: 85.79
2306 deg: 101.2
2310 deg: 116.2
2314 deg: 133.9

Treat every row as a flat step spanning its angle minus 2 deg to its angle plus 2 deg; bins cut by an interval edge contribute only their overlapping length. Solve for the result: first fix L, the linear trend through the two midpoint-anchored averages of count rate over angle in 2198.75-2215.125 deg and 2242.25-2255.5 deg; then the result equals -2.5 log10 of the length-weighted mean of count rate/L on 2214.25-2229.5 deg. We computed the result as 0.15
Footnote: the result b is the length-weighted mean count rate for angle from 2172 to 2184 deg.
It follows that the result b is 161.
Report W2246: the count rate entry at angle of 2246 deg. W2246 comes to 168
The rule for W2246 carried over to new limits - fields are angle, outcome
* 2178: 155.5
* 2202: 166.3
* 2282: 104.8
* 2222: 156.8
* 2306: 101.2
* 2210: 184.3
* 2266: 146.9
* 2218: 198.2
